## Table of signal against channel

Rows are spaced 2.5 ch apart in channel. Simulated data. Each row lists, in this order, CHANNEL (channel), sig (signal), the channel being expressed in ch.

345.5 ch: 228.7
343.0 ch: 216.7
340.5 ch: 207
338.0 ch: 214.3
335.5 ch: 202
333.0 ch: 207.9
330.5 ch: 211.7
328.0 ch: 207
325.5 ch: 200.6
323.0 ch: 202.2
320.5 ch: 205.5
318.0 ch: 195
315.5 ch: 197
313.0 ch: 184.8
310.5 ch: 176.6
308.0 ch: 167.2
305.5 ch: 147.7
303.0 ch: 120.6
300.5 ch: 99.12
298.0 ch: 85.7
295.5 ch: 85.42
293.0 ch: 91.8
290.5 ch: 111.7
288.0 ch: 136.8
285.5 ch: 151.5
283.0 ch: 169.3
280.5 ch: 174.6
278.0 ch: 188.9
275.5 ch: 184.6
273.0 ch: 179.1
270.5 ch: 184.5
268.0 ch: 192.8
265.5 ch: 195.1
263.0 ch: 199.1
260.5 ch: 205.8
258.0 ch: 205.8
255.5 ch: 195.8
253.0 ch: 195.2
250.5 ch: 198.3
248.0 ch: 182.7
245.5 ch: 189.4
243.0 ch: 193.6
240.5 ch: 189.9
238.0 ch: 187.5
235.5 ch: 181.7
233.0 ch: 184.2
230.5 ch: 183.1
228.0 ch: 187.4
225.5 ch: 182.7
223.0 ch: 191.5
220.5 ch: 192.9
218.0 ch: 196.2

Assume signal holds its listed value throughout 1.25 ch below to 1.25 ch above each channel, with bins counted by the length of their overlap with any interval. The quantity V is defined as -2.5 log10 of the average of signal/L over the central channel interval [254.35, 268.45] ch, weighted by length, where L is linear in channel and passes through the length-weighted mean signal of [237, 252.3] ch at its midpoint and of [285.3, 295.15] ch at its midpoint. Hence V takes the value -0.22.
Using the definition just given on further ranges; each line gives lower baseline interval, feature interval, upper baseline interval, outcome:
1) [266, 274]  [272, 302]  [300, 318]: 0.27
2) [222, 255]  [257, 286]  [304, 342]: 0.02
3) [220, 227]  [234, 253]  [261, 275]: 0.00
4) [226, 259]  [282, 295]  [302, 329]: 0.40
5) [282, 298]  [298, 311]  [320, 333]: 0.16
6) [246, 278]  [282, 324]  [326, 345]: 0.34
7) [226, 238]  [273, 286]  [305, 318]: 0.03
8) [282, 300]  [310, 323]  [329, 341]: -0.14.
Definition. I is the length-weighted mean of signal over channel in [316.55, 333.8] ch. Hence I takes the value 204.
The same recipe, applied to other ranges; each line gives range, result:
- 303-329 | 185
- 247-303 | 163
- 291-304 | 96.9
